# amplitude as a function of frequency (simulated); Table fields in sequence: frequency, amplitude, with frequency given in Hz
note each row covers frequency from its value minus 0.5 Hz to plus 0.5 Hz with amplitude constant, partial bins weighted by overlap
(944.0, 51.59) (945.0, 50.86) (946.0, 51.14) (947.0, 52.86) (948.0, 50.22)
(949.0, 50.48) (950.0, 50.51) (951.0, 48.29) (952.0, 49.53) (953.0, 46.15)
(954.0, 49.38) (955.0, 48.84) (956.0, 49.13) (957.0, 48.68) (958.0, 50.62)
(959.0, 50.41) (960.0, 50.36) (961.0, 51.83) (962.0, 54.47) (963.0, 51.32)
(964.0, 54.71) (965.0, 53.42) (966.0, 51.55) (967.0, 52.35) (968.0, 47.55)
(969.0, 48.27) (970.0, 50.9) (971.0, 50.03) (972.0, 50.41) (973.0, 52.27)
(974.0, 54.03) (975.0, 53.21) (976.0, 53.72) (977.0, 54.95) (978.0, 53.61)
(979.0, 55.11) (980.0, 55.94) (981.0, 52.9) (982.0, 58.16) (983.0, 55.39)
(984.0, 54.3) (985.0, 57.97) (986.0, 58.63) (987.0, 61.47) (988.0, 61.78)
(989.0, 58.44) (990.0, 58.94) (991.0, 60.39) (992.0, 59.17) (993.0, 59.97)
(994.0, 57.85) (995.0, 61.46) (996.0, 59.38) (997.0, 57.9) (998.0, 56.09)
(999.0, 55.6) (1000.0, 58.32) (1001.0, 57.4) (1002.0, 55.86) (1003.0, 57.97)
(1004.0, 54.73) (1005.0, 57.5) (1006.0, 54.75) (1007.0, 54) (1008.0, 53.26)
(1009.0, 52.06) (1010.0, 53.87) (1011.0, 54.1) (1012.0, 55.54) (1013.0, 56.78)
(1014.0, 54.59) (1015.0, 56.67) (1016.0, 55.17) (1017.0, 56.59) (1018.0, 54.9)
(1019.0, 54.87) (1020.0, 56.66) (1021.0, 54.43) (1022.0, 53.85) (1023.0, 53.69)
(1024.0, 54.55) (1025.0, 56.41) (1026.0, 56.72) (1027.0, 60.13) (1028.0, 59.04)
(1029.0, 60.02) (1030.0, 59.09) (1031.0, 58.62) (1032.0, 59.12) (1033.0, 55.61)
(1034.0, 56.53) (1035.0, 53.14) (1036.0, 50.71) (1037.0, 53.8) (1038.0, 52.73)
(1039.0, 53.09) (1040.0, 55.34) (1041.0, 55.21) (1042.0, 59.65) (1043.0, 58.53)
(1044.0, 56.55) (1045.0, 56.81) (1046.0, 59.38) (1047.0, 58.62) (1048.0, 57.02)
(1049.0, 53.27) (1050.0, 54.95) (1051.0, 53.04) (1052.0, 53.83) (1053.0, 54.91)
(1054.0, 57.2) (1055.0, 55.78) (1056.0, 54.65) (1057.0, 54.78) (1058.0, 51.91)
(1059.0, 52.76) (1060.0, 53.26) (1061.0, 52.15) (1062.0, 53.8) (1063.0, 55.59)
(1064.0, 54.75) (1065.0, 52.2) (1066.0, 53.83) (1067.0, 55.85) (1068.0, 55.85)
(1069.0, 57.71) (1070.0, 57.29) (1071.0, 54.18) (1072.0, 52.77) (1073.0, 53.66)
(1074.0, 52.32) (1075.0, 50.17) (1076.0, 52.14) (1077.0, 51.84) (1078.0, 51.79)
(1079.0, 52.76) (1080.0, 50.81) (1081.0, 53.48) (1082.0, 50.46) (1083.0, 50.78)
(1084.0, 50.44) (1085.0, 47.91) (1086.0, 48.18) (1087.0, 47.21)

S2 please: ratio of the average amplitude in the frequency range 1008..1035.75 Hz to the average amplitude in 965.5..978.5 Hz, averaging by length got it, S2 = 1.08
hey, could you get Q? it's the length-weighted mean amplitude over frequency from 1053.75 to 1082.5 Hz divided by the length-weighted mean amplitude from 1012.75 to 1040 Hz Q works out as 0.96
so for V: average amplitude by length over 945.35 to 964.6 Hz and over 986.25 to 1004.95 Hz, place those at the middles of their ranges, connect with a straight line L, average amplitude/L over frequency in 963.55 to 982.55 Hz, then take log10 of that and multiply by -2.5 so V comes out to 0.03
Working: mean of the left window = 50.5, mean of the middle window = 52.8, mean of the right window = 58.5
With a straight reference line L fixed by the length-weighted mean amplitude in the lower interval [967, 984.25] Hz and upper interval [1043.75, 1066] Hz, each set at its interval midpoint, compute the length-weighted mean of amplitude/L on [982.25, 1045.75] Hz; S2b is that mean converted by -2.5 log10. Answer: -0.05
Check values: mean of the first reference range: 52.9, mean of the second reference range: 54.8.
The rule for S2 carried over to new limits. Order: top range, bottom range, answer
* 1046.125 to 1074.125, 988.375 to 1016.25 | 0.96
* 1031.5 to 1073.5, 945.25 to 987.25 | 1.05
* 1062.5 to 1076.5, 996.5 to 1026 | 0.98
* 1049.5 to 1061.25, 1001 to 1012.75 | 0.98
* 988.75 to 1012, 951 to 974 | 1.12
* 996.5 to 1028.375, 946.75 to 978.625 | 1.09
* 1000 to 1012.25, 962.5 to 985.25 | 1.04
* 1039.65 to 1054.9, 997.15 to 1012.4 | 1.01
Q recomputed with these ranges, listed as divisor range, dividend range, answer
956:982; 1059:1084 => 1.02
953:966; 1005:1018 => 1.08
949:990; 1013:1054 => 1.06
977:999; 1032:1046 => 0.96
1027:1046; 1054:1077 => 0.96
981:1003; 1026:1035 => 1.00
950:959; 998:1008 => 1.14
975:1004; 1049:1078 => 0.94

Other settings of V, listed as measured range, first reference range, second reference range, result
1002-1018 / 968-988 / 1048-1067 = -0.02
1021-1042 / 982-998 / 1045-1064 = 0.01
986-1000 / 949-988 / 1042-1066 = -0.11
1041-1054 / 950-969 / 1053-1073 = -0.05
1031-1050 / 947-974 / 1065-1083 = -0.07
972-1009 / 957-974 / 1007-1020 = -0.07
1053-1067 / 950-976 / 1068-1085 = -0.04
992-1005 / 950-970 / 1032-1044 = -0.10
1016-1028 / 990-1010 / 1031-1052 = 0.01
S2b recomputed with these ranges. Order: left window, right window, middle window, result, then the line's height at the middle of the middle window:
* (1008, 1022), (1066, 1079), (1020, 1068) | -0.022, 54.4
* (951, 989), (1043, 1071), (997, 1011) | -0.036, 53.7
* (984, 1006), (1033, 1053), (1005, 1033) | 0.017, 56.8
